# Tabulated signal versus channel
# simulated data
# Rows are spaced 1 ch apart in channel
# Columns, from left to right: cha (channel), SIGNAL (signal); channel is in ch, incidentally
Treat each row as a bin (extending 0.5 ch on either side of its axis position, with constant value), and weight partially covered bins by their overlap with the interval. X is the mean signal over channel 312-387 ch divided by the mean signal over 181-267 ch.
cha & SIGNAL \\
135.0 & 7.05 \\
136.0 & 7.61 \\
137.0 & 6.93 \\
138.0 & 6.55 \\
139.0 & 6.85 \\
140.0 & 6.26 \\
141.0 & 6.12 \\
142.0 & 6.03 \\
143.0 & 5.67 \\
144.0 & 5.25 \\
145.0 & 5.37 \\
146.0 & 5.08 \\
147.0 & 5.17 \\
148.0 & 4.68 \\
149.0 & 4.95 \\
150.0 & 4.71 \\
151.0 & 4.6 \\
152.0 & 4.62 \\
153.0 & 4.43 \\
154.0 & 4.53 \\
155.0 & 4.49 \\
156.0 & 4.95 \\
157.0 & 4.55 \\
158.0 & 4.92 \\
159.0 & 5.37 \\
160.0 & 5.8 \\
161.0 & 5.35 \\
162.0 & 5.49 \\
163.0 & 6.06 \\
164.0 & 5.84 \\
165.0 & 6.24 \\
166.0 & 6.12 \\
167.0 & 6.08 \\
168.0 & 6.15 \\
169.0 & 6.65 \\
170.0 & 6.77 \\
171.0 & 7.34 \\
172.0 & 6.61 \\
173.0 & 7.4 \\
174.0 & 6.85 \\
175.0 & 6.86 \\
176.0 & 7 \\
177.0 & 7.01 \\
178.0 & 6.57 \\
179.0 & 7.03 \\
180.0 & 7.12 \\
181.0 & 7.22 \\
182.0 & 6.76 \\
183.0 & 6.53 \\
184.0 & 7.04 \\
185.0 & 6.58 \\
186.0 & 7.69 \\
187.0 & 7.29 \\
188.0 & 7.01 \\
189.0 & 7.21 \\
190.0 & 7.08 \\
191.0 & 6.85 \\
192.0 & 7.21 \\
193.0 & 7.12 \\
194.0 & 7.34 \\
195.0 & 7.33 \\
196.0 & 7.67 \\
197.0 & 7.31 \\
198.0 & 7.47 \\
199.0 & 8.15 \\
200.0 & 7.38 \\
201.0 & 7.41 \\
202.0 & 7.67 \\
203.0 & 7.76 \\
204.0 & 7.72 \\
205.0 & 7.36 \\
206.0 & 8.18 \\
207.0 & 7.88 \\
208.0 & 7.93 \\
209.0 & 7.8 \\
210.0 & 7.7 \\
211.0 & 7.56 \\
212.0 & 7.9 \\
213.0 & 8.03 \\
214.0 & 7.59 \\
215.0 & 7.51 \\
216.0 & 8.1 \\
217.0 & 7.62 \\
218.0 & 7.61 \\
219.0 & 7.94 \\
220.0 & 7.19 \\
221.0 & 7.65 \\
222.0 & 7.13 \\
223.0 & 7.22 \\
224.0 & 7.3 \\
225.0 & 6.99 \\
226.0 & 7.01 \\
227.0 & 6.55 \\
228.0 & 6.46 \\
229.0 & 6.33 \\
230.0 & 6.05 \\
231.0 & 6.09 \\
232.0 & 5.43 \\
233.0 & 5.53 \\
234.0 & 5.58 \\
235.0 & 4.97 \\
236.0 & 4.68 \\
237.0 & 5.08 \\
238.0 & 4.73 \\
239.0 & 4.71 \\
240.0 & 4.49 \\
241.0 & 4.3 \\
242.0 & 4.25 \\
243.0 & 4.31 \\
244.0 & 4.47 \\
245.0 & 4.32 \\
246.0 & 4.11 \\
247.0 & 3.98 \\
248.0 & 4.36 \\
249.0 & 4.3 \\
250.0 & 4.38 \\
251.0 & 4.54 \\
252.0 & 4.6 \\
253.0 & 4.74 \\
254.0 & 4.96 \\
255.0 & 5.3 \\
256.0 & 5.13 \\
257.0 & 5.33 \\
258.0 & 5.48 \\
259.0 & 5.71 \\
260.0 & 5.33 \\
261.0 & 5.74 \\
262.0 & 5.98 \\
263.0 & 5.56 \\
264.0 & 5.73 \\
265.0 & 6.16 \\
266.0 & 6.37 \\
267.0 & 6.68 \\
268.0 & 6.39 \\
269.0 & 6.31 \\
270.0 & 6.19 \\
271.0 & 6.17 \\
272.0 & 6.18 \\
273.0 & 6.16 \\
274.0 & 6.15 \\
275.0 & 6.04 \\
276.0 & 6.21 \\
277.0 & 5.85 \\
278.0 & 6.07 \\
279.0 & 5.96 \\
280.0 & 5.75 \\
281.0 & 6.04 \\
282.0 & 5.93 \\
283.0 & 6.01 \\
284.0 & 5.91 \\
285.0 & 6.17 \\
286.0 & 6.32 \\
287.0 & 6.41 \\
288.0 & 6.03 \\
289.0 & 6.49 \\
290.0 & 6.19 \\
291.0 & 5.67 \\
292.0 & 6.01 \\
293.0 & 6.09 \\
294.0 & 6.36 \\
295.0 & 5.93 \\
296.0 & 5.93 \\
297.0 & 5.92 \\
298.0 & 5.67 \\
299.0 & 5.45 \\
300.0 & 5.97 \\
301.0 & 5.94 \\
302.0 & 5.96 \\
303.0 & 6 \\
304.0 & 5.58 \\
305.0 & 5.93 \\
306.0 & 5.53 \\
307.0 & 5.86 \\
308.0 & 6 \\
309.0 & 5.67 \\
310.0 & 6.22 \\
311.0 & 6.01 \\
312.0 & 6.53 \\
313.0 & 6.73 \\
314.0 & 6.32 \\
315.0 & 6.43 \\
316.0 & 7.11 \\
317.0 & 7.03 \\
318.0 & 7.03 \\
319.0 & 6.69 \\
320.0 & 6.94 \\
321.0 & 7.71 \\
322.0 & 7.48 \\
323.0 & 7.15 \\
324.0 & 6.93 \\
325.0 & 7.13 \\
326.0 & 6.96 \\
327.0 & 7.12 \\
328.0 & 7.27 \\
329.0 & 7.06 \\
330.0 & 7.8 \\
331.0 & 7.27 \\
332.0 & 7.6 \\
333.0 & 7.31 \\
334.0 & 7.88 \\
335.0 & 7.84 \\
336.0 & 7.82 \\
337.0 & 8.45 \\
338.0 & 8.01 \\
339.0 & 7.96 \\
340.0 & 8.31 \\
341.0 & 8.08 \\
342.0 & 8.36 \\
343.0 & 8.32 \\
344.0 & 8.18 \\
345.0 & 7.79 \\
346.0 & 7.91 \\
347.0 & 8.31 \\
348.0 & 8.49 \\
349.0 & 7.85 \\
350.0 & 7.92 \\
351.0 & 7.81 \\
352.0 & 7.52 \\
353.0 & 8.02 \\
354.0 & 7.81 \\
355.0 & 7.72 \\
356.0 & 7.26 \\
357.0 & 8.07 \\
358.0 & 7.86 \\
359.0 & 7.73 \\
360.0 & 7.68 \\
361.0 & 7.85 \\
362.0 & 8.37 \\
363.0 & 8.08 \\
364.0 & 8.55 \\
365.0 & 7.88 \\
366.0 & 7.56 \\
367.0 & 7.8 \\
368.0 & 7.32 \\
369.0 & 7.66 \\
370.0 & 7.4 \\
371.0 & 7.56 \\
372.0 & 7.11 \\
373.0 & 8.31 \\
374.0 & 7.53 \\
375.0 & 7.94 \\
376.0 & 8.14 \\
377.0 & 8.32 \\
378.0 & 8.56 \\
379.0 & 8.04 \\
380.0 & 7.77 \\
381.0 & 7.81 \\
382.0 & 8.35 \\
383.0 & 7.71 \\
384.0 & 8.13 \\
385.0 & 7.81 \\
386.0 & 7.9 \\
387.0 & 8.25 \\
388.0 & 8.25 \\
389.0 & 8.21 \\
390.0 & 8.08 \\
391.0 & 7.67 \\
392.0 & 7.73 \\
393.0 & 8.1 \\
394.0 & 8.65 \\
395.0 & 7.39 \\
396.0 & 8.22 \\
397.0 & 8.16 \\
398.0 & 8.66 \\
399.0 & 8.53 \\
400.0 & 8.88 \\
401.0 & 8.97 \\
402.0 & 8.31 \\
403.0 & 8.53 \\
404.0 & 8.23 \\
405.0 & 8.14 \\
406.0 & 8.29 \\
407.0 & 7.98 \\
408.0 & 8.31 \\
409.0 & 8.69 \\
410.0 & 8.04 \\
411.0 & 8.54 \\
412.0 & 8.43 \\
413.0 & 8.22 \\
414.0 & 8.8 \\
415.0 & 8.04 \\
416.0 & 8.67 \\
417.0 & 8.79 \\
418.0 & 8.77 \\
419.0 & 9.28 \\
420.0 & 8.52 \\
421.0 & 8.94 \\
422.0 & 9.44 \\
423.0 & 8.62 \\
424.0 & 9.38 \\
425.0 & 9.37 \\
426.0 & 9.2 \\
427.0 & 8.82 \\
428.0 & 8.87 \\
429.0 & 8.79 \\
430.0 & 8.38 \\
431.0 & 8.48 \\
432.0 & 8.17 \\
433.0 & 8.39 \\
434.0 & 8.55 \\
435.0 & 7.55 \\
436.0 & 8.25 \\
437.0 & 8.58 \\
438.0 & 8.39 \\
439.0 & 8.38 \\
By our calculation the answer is 1.21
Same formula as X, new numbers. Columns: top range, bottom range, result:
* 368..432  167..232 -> 1.15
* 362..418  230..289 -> 1.49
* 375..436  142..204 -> 1.32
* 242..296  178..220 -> 0.76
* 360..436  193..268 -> 1.32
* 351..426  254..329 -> 1.32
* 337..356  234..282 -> 1.50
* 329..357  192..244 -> 1.16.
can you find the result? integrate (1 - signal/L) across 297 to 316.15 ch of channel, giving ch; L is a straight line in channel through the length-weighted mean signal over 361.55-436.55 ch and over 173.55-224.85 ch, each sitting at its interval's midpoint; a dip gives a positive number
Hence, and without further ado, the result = 4.5 ch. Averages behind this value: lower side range 7.38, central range 6.03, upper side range 8.28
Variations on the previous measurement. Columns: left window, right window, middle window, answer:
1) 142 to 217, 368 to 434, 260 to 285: 4.3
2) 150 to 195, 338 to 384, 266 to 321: 8.8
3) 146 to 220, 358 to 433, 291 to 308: 3.8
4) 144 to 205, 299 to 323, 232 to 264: 7.5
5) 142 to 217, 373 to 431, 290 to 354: 6.4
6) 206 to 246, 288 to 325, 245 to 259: 3.6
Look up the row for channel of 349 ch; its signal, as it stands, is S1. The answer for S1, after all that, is 7.85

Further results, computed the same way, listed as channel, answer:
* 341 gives 8.08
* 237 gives 5.08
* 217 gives 7.62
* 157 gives 4.55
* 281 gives 6.04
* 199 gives 8.15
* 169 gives 6.65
